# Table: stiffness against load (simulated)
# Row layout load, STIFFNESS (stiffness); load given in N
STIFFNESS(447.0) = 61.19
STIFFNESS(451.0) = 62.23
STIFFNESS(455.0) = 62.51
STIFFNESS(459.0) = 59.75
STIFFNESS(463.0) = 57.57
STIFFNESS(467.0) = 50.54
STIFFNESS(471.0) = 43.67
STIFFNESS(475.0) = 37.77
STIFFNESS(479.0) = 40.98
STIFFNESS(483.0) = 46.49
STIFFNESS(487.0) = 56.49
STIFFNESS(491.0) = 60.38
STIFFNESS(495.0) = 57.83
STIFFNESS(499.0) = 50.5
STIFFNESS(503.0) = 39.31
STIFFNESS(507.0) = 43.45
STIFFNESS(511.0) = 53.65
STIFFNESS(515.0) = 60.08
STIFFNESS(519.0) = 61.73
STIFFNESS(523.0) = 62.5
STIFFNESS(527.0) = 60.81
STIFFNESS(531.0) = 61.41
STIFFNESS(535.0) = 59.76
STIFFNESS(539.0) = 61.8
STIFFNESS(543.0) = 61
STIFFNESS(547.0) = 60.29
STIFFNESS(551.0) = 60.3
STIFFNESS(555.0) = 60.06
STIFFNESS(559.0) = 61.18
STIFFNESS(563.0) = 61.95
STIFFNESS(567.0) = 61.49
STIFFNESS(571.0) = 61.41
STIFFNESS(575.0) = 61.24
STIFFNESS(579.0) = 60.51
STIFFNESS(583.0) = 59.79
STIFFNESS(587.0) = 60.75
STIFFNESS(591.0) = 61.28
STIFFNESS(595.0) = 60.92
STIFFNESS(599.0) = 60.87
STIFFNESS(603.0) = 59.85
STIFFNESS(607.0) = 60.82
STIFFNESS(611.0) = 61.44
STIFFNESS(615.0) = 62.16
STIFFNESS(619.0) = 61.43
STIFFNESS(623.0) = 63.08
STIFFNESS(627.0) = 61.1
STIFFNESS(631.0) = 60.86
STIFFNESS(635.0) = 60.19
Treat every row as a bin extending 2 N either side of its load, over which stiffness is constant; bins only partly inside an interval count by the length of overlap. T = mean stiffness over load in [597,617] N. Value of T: 61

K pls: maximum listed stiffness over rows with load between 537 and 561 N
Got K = 61.8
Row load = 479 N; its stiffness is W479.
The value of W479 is 40.98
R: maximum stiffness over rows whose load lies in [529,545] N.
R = 61.8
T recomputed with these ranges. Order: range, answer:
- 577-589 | 60.3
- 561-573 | 61.6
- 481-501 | 54.3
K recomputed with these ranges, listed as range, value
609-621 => 62.16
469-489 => 56.49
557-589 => 61.95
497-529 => 62.5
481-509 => 60.38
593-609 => 60.92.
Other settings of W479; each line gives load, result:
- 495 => 57.83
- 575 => 61.24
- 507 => 43.45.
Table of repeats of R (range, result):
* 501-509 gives 43.45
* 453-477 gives 62.51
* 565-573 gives 61.49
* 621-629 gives 63.08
